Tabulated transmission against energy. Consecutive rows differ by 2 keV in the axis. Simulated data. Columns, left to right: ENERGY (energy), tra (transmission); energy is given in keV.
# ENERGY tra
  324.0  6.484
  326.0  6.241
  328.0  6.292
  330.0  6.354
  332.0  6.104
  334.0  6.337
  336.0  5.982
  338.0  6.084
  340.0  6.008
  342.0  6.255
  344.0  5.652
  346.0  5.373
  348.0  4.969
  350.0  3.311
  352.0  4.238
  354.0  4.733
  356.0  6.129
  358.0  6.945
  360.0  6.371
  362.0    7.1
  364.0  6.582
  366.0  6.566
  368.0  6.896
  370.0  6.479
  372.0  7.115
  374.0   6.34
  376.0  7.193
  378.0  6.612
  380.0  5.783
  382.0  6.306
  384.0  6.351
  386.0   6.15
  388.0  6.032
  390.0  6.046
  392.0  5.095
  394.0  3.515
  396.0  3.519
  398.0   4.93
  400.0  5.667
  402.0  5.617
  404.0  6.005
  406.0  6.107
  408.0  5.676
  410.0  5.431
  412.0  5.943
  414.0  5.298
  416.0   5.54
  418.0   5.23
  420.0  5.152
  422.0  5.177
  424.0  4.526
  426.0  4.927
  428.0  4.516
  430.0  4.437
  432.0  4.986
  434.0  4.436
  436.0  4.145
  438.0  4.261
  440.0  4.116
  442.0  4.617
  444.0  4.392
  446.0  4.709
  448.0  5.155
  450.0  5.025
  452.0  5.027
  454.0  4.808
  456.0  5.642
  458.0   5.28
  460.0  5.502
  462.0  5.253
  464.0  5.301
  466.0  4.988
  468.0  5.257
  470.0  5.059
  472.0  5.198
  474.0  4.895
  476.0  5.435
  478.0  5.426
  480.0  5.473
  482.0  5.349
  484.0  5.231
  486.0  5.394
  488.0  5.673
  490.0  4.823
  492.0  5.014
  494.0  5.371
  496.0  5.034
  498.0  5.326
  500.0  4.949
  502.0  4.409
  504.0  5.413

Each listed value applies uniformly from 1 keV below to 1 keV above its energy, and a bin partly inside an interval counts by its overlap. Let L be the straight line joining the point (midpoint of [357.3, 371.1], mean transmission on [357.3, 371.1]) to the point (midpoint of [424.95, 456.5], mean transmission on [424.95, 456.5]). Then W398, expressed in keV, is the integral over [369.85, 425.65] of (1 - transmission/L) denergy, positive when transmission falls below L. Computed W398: 1.6 keV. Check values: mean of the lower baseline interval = 6.7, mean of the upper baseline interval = 4.68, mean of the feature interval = 5.65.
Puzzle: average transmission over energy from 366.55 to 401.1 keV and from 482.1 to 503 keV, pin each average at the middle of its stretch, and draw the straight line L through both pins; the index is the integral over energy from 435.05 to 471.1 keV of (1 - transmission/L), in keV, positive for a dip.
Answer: 3.2 keV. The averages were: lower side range 5.89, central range 4.92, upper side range 5.13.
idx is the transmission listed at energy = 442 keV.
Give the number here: 4.617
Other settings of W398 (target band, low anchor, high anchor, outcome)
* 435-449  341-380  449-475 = 2.2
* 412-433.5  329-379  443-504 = 2.1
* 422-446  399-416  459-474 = 4.2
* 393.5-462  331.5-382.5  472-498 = 7.6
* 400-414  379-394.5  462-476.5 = -0.4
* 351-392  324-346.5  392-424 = -4.4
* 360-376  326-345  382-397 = -3.1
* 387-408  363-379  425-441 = 1.7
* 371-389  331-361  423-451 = -4.1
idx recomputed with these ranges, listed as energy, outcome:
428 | 4.516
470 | 5.059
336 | 5.982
